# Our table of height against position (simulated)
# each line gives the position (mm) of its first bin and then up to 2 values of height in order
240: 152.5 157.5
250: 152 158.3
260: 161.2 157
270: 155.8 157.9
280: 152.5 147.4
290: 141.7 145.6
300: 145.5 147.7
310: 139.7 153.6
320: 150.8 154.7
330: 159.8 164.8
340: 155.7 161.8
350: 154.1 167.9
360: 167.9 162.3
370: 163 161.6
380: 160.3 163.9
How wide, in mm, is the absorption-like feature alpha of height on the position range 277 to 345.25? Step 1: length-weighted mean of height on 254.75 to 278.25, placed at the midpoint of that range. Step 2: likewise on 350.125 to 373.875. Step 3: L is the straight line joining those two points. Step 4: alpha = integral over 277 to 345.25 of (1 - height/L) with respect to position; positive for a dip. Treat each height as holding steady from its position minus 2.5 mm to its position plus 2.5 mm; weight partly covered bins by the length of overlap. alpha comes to 4.0 mm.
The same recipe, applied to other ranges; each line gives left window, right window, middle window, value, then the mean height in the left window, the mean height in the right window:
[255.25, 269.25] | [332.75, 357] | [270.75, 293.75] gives 1.3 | 159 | 161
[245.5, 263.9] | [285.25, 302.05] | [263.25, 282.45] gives -0.6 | 157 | 145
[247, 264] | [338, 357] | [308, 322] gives 0.9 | 157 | 160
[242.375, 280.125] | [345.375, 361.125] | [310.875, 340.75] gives 1.0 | 157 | 163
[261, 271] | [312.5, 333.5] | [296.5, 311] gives 1.0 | 157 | 155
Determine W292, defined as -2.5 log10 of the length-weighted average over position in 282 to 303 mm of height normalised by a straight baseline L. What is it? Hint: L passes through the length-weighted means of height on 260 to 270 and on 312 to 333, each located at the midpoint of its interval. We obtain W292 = 0.08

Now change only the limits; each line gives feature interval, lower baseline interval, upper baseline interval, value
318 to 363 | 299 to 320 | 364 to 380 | -0.037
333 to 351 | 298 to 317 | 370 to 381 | -0.037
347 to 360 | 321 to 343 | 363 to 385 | -0.014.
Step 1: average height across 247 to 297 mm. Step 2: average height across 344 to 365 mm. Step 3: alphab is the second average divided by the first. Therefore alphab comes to 1.06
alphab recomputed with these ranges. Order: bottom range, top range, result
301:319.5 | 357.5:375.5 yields 1.11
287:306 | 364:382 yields 1.12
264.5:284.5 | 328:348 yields 1.04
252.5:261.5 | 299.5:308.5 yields 0.92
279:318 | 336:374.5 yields 1.10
